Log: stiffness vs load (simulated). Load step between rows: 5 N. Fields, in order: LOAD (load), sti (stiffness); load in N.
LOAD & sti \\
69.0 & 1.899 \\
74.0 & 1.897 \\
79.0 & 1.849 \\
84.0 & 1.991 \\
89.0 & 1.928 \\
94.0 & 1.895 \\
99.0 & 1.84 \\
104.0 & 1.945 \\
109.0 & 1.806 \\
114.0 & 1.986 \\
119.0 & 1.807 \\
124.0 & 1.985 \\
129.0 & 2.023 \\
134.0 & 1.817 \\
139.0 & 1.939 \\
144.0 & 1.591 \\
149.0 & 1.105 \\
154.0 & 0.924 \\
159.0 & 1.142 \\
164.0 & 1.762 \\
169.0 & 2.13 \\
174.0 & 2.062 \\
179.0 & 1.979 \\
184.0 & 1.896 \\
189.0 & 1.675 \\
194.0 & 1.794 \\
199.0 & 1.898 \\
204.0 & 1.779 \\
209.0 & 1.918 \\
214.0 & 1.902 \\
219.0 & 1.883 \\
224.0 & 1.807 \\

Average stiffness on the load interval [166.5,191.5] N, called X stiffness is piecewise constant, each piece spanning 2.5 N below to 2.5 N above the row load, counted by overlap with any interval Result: 1.95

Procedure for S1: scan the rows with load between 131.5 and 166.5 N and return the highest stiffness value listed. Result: 1.939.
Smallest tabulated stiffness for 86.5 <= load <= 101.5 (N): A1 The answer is 1.84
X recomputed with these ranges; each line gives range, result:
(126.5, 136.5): 1.92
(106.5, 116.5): 1.9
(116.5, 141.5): 1.91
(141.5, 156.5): 1.21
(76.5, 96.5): 1.92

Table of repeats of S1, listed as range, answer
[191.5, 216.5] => 1.918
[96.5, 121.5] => 1.986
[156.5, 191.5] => 2.13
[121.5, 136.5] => 2.023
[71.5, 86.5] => 1.991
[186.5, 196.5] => 1.794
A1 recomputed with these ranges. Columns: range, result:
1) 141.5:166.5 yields 0.924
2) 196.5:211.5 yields 1.779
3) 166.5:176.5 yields 2.062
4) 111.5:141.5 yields 1.807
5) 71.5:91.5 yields 1.849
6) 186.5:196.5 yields 1.675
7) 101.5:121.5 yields 1.806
